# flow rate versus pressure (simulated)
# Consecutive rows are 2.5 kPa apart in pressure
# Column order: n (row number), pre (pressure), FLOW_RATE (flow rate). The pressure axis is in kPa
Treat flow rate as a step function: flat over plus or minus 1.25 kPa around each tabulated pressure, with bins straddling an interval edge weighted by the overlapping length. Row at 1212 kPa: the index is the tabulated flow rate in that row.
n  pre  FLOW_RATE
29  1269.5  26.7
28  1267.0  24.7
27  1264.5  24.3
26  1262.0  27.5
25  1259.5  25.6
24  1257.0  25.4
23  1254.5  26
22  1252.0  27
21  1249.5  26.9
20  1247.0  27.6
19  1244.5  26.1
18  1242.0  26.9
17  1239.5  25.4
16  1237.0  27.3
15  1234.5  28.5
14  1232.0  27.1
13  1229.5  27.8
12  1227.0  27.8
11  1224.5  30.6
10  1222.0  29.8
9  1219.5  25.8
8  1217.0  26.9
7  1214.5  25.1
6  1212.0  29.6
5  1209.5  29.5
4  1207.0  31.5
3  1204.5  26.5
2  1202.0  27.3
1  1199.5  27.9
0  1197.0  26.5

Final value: 29.6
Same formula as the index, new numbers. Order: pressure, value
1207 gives 31.5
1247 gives 27.6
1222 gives 29.8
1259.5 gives 25.6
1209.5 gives 29.5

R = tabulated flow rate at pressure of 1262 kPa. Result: 27.5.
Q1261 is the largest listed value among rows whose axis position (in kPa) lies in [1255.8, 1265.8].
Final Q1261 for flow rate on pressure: 27.5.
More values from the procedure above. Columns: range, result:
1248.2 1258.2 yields 27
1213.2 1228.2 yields 30.6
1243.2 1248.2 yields 27.6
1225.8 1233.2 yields 27.8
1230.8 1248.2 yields 28.5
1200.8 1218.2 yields 31.5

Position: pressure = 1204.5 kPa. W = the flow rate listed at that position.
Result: 26.5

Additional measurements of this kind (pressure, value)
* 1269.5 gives 26.7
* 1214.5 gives 25.1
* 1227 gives 27.8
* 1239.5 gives 25.4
